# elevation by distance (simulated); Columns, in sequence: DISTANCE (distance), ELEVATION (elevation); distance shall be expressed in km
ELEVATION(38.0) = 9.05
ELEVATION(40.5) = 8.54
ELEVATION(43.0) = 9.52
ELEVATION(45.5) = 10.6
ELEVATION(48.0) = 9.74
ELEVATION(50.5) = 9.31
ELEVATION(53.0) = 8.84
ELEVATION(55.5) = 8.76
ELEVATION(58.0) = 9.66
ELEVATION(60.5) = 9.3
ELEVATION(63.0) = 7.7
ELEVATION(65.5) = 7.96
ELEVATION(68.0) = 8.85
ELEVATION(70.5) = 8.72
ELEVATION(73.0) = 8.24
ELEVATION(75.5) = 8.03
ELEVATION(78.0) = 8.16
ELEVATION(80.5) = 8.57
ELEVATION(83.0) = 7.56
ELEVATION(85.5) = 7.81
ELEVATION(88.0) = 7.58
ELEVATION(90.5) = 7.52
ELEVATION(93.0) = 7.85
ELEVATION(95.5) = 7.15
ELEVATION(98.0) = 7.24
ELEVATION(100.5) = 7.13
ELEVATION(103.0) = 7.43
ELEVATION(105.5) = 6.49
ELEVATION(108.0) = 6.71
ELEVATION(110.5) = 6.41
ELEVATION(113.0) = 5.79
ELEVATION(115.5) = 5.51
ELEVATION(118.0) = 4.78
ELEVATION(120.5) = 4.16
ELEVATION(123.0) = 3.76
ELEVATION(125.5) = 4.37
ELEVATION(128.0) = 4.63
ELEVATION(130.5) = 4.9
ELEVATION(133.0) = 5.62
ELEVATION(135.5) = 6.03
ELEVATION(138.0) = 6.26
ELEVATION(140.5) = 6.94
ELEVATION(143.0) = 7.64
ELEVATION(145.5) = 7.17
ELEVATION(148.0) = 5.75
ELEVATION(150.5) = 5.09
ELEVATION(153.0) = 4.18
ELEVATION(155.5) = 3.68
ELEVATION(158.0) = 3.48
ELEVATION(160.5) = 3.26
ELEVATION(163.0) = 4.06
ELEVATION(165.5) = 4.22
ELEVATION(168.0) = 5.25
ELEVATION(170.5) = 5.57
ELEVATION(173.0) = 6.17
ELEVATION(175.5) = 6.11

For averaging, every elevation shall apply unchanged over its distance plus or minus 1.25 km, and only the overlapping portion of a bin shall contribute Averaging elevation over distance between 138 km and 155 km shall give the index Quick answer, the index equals 6.03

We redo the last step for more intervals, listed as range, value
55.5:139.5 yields 6.93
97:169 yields 5.44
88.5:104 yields 7.4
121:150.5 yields 5.67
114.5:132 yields 4.59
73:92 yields 7.91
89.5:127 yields 6.13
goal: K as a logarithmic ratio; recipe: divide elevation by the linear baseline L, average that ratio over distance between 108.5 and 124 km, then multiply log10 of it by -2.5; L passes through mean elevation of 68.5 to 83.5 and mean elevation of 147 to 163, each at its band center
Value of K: 0.20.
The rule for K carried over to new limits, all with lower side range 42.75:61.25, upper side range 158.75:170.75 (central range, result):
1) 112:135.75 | 0.25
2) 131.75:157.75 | -0.09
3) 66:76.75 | 0.02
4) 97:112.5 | 0.04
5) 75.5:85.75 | 0.02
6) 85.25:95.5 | 0.02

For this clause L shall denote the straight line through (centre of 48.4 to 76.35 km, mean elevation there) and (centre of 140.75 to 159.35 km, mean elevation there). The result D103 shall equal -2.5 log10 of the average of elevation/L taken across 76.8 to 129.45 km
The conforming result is 0.116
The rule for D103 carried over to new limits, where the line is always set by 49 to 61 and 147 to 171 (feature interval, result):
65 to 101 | 0.00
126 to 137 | 0.08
